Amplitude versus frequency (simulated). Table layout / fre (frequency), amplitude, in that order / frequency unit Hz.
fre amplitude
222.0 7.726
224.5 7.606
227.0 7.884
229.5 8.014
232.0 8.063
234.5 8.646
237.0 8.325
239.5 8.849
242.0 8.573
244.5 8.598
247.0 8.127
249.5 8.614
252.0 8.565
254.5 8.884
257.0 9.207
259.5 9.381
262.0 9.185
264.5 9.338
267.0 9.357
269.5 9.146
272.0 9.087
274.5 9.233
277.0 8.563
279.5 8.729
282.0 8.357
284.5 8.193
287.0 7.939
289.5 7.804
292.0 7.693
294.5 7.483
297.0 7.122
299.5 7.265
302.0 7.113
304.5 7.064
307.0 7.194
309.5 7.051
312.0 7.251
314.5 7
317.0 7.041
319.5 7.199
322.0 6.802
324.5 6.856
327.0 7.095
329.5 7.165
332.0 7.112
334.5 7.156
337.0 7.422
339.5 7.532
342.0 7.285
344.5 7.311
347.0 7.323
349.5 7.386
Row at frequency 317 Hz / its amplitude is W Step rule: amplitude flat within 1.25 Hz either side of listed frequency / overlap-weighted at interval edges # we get 7.041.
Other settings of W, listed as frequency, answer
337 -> 7.422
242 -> 8.573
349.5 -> 7.386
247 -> 8.127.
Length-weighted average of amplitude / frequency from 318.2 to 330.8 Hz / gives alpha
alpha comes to 7.02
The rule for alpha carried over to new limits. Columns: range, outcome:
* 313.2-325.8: 6.98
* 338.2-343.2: 7.41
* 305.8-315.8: 7.12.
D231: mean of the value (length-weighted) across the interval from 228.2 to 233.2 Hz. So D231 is 8.04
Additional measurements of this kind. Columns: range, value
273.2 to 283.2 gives 8.72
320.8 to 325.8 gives 6.83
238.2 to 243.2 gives 8.71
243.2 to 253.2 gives 8.48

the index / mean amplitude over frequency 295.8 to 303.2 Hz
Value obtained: 7.17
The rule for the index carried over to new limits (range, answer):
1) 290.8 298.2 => 7.43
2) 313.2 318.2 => 7.02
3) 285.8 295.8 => 7.73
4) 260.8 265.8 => 9.26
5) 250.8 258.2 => 8.89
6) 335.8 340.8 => 7.48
